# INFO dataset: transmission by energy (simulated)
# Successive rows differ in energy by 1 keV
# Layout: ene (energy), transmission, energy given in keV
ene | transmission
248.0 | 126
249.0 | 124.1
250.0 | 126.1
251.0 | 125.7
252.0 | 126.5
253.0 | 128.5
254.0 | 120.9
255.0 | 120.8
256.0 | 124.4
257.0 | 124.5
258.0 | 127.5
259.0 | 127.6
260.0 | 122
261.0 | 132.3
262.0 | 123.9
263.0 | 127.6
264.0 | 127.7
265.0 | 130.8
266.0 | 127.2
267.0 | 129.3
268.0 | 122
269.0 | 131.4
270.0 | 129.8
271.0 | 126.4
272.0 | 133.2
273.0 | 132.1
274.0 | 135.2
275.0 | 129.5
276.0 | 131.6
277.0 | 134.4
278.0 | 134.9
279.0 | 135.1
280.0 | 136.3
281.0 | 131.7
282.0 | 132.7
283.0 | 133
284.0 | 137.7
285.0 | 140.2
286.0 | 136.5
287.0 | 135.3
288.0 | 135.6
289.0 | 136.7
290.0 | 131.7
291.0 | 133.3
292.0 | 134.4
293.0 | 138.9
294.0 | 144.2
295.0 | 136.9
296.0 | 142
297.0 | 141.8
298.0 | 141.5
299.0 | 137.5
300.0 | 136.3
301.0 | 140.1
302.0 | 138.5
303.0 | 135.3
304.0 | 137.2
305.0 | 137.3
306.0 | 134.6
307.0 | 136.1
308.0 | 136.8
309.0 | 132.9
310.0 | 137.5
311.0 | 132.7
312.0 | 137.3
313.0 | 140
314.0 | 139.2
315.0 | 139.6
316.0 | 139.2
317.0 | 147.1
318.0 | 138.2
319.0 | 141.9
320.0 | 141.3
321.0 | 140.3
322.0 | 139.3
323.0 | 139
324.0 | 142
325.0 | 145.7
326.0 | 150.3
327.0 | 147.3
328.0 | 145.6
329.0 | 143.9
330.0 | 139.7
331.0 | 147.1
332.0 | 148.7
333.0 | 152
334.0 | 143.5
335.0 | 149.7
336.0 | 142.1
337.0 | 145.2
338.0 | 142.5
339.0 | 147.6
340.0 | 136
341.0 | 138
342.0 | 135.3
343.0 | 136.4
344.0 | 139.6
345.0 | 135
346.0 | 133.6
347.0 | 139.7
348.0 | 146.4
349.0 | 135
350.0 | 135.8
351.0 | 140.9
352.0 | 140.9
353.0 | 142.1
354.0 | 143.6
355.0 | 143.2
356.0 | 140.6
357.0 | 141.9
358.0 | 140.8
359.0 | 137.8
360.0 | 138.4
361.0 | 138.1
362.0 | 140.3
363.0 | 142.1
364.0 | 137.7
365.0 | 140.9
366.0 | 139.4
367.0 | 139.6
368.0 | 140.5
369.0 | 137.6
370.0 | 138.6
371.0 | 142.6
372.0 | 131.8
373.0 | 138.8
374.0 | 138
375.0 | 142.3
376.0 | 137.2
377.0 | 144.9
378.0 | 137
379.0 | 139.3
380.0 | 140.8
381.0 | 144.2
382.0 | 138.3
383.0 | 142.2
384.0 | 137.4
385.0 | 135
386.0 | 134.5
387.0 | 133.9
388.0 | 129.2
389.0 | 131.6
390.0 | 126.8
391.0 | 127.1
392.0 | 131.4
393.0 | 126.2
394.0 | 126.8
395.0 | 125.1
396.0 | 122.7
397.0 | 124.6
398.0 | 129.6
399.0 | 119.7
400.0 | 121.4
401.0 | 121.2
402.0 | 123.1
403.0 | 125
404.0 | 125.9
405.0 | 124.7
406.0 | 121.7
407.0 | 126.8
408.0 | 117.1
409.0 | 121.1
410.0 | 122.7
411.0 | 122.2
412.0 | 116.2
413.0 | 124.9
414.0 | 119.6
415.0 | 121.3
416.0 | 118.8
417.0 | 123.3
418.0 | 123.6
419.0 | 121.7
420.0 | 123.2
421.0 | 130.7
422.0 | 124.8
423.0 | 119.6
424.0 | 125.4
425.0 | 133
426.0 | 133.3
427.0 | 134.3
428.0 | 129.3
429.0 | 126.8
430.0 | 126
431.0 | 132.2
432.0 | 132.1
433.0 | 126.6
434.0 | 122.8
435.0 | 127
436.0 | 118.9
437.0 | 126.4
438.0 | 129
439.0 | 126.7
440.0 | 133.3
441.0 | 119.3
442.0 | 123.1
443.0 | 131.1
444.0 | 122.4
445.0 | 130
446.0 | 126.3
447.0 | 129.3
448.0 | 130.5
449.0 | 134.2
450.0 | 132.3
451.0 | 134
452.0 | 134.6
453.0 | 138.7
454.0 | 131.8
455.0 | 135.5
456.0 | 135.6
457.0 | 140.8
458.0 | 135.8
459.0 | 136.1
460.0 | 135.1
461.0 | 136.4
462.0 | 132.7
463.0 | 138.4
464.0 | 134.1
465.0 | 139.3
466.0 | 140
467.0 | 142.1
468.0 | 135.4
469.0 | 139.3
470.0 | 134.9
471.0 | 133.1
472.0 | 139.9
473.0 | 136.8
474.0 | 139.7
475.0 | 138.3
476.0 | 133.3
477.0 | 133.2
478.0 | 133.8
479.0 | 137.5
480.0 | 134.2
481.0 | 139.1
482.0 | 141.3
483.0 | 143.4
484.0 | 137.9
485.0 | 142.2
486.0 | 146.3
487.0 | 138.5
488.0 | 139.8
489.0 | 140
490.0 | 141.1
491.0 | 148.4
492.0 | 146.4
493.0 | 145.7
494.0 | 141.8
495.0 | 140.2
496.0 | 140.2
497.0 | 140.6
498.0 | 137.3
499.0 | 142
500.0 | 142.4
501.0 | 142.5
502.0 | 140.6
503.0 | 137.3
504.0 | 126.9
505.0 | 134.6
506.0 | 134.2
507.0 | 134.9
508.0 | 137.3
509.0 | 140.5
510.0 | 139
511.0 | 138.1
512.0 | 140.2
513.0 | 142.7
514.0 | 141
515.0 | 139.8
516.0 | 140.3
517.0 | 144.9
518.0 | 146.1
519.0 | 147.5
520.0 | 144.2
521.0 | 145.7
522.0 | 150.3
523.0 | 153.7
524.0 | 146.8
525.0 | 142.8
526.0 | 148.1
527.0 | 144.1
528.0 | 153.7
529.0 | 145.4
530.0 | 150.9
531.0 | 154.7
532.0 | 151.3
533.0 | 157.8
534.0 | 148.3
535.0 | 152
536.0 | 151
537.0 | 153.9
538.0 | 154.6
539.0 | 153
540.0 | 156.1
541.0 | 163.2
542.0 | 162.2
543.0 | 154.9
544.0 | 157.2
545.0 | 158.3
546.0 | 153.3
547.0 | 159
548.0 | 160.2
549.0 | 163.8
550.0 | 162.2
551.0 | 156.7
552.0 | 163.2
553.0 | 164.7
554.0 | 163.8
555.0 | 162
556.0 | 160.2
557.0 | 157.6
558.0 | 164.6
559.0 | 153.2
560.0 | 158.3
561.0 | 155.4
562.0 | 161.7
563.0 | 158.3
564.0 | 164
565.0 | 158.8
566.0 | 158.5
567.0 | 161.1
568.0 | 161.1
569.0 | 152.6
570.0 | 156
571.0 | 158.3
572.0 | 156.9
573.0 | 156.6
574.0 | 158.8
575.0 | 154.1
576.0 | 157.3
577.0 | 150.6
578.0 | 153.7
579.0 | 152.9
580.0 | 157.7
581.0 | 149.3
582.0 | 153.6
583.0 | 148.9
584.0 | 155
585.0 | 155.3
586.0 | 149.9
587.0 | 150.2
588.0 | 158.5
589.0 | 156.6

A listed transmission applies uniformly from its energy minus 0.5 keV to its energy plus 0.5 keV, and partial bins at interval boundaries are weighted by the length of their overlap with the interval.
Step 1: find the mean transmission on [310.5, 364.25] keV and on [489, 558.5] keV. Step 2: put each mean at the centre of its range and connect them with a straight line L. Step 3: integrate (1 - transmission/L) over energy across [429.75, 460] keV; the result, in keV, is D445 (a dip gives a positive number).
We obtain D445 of 3.2 keV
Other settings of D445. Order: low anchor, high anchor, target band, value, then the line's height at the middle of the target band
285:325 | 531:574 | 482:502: 1.5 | 153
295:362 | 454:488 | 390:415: 2.8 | 139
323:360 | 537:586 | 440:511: 6.9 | 151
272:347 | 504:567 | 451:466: 1.1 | 147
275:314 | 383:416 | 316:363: -3.5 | 132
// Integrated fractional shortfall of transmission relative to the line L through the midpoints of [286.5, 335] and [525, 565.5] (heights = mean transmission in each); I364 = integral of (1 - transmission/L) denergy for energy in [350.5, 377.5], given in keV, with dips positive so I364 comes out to 0.7 keV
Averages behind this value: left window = 140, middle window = 140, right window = 157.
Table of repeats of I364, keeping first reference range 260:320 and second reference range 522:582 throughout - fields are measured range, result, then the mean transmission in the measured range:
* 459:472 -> 1.1 keV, 137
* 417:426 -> 1.2 keV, 126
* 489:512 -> 1.9 keV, 140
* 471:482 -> 1.0 keV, 137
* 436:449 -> 1.8 keV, 127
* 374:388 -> 0.4 keV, 139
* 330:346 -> -0.4 keV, 142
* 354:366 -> 0.0 keV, 140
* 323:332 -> -0.5 keV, 145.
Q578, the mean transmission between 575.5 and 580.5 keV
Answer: 154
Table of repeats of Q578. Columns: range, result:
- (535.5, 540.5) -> 154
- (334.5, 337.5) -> 146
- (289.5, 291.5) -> 132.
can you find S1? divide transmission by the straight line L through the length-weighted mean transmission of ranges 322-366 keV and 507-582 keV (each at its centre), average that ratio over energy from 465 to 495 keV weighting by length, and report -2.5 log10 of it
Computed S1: 0.08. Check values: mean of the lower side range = 142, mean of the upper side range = 153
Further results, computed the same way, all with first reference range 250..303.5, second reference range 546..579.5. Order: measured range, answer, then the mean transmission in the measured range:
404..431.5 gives 0.17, 125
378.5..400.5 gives 0.09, 131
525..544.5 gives 0.02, 153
